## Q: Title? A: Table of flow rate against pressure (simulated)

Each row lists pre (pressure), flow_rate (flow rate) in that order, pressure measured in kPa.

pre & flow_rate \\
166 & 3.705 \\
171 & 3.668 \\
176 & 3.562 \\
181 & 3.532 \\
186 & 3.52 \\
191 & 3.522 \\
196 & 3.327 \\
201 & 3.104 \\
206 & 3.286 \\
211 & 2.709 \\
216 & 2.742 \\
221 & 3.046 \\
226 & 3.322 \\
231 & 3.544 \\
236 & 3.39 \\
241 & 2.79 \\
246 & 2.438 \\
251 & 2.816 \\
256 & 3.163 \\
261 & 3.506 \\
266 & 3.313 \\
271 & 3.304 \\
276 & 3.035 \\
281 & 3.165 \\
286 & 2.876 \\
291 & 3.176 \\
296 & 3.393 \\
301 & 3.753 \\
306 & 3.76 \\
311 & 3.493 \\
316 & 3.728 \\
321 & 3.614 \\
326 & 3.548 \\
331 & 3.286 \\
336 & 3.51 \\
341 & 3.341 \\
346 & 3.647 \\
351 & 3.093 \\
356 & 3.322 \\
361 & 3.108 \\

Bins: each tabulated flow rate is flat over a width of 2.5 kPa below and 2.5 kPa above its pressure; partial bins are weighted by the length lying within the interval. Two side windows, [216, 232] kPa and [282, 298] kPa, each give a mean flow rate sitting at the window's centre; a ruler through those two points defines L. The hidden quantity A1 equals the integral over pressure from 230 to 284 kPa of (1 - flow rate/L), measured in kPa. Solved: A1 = 0.83 kPa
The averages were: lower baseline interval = 3.19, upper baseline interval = 3.14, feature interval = 3.12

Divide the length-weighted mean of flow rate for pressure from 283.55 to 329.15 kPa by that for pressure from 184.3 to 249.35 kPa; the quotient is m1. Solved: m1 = 1.1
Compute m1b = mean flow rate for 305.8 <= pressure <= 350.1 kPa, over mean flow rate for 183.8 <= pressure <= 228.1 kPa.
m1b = 1.1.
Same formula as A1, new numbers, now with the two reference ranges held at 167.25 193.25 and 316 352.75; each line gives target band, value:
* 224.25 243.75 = 1.56 kPa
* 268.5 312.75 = 2.10 kPa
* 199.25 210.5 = 1.38 kPa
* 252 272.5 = 1.32 kPa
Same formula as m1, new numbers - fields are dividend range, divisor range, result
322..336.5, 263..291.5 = 1.10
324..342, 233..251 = 1.19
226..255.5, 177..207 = 0.89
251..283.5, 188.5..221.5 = 1.03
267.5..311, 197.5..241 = 1.06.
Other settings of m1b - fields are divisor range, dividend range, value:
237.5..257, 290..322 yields 1.27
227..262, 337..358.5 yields 1.09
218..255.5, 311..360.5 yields 1.13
